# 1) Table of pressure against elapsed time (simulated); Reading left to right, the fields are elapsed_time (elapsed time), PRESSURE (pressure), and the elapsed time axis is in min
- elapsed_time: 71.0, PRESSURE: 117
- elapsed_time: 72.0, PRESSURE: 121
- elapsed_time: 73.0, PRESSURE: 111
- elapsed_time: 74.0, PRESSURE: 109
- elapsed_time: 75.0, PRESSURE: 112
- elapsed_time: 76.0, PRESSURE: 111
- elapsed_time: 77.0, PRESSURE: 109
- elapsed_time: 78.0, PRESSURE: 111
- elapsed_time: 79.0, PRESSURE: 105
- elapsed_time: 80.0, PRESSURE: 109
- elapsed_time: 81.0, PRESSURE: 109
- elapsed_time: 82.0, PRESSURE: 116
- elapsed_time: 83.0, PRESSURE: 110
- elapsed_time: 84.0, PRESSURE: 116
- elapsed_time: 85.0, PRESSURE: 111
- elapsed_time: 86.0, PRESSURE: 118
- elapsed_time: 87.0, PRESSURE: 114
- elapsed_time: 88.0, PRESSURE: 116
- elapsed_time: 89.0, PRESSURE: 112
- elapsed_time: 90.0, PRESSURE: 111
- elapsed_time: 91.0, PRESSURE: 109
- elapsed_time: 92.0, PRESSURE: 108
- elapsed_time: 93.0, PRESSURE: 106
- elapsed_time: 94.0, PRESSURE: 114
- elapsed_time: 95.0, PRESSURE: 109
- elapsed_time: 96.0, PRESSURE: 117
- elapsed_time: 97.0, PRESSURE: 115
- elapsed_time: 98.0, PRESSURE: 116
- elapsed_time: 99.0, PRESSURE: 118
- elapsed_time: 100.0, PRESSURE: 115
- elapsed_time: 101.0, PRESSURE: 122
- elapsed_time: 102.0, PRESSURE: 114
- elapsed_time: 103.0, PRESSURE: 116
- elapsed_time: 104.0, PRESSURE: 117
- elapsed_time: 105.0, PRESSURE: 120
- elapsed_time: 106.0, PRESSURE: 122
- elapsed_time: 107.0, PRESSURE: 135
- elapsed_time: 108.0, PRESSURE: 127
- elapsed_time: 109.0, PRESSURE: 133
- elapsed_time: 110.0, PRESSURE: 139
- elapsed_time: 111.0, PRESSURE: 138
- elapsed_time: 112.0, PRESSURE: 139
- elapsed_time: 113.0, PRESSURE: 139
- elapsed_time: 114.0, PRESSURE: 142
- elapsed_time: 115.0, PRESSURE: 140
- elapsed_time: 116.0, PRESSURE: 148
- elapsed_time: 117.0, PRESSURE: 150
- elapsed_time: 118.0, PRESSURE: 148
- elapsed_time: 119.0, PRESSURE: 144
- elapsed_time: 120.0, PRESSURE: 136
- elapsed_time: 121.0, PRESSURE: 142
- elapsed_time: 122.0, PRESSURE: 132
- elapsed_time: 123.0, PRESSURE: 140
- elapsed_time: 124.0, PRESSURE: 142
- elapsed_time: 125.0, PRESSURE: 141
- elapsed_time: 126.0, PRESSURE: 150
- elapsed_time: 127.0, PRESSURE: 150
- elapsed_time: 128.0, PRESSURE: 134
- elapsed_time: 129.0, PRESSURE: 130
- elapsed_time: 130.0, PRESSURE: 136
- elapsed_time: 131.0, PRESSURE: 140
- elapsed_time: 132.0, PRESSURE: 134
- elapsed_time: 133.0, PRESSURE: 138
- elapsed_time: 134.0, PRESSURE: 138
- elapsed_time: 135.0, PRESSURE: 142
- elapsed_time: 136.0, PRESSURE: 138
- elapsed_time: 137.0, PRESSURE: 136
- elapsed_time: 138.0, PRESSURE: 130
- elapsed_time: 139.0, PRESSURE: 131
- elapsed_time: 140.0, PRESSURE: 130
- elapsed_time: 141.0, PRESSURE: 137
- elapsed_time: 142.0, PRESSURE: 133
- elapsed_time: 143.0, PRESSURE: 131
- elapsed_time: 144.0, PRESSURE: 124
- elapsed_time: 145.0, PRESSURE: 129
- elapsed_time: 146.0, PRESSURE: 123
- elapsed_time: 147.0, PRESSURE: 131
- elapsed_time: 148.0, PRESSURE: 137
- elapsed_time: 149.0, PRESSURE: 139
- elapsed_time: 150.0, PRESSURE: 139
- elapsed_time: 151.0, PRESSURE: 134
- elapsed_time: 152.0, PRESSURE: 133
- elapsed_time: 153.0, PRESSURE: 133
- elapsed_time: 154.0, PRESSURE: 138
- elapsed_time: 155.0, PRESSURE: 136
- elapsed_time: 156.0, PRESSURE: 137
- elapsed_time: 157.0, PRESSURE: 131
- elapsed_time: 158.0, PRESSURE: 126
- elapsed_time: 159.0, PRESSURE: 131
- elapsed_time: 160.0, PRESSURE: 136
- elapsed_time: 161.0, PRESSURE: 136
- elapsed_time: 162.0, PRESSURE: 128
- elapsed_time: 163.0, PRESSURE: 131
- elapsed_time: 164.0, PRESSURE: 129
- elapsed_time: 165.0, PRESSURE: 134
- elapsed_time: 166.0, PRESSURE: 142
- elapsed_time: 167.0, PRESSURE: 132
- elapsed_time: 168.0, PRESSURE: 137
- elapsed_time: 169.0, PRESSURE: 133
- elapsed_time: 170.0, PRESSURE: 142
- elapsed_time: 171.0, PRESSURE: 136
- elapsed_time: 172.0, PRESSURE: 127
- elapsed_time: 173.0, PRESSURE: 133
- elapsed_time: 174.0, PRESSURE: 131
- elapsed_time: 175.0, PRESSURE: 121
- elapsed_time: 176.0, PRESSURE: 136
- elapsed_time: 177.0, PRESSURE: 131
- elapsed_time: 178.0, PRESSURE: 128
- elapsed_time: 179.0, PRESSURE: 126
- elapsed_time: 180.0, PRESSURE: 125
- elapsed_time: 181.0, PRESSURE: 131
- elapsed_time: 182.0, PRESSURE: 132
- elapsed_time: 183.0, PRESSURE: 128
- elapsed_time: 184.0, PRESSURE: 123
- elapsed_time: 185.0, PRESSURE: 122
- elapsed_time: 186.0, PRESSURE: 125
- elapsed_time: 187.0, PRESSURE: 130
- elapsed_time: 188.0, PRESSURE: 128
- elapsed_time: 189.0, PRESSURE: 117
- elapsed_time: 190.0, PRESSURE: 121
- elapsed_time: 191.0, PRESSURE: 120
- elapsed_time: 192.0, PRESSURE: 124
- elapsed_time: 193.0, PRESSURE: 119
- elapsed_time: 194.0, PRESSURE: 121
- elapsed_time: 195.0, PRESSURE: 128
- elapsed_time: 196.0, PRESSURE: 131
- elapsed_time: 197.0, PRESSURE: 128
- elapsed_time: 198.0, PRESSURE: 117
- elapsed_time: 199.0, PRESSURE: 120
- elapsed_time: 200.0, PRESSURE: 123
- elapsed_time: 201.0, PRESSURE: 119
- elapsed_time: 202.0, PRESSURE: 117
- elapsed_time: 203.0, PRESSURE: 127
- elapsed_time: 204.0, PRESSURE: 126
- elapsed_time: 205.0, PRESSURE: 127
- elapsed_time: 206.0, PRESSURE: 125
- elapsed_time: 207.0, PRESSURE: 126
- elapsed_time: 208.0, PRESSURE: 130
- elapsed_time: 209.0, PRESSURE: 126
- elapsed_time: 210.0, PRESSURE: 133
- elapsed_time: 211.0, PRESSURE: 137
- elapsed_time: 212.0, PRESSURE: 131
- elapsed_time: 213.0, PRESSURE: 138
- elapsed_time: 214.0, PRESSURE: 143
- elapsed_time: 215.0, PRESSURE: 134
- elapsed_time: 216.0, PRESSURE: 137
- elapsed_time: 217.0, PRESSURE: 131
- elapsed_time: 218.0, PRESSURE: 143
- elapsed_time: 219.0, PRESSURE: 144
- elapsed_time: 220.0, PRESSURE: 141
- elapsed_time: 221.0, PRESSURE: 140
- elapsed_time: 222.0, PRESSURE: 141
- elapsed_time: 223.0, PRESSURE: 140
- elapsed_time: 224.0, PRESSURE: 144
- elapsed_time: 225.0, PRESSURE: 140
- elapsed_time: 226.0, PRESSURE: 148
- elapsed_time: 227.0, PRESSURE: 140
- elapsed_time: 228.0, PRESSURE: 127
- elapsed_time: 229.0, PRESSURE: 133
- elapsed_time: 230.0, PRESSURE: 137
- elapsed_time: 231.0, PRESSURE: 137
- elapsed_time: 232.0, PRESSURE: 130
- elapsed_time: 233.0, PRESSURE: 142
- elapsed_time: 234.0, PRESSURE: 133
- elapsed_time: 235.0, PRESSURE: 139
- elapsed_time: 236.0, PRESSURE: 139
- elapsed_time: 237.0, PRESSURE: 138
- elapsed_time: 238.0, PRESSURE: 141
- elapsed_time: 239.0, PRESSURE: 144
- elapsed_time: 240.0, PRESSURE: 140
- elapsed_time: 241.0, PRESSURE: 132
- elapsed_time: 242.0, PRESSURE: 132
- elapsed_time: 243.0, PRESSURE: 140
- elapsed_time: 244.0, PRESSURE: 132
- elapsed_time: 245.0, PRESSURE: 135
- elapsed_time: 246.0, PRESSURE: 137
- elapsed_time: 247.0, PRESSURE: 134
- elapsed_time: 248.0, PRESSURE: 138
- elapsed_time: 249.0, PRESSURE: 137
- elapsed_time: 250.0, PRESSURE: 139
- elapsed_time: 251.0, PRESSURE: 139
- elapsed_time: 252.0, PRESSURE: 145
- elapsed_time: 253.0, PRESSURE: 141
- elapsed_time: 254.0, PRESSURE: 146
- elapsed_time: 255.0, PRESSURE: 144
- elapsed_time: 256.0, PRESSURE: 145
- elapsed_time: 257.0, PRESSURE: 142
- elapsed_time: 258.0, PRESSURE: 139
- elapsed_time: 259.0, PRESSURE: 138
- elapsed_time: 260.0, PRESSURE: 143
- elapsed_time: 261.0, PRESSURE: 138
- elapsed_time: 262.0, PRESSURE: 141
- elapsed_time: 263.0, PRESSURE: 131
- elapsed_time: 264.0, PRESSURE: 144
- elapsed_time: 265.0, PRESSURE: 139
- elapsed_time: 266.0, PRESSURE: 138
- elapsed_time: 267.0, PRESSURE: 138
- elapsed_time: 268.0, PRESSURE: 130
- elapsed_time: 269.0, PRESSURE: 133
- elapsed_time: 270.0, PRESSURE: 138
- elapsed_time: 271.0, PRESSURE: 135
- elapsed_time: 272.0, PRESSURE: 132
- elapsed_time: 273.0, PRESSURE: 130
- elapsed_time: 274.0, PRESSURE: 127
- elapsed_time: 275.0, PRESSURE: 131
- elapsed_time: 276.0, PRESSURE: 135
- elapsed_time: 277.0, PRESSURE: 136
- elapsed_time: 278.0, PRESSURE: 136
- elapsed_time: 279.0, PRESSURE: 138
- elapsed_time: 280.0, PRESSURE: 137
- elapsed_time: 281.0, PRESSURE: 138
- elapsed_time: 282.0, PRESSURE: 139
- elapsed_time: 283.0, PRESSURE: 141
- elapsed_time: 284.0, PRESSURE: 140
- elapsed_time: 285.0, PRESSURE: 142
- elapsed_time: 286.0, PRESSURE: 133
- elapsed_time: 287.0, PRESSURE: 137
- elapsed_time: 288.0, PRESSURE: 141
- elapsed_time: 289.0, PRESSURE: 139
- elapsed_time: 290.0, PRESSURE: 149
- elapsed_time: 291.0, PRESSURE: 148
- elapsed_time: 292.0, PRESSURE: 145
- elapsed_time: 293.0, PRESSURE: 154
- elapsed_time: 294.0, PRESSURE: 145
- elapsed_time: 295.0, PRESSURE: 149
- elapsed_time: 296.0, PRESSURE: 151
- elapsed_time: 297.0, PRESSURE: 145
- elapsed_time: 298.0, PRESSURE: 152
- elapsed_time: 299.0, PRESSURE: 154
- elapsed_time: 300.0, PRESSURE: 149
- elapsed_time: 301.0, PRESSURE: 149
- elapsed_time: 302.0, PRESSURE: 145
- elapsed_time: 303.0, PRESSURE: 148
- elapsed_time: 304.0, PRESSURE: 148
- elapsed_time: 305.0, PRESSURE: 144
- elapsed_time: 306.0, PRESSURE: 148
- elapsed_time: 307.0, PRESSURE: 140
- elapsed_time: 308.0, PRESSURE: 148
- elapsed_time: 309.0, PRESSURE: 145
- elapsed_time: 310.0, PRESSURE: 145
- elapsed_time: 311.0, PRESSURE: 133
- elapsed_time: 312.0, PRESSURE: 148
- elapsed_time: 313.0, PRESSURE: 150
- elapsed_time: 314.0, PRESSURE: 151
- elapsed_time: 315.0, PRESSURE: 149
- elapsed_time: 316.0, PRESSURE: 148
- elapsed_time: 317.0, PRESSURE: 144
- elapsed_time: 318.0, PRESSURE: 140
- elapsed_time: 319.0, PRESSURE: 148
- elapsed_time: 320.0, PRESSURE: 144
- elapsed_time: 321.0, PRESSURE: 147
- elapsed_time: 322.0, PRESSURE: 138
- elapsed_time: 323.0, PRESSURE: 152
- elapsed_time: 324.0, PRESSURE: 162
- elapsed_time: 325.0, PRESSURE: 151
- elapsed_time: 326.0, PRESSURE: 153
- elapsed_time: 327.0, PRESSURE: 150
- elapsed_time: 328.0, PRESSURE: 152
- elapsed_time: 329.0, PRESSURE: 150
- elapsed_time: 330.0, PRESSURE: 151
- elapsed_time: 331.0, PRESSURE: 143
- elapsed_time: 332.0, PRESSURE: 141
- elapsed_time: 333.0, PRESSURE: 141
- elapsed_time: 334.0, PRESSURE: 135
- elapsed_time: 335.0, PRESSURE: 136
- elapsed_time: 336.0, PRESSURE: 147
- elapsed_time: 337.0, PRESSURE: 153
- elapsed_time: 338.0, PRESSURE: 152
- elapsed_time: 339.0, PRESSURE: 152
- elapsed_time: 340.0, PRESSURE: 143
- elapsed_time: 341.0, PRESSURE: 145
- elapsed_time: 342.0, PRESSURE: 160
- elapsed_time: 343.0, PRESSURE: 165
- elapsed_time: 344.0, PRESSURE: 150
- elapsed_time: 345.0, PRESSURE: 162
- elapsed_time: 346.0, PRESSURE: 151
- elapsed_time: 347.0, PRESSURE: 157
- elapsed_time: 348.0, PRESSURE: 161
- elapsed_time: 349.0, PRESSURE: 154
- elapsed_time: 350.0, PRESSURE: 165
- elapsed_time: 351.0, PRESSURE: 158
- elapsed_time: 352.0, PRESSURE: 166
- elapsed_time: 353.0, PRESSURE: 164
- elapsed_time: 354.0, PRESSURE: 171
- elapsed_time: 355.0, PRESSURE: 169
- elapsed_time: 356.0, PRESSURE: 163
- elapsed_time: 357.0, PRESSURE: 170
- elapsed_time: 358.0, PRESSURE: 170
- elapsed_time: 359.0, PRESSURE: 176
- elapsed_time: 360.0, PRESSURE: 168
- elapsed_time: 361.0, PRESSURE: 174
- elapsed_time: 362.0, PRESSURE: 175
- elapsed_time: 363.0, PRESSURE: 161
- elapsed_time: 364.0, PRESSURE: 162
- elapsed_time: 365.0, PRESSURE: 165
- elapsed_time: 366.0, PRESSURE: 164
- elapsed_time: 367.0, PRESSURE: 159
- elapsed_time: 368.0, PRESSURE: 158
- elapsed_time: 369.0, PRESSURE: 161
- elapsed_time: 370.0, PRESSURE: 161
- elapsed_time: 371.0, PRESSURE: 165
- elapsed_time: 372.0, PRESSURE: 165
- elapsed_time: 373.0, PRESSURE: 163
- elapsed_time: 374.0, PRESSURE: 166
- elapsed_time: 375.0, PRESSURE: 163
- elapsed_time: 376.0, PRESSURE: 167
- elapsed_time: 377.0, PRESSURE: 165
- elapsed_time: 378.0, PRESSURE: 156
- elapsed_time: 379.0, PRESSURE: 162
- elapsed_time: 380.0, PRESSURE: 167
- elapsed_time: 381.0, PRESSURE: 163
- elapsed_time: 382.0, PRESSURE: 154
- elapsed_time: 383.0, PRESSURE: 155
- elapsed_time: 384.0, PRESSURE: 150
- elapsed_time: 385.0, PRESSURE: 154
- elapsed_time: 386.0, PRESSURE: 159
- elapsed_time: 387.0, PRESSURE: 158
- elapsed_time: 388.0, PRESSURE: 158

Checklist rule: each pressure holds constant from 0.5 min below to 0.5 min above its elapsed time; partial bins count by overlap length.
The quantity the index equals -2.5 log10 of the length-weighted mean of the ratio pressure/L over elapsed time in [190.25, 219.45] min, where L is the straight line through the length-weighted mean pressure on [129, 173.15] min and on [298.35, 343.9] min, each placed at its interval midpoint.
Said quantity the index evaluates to 0.080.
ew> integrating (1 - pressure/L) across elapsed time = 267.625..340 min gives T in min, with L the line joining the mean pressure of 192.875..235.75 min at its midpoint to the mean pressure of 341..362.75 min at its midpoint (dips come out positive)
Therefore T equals 4.3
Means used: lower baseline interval 133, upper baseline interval 164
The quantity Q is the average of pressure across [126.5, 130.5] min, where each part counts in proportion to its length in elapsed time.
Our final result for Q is 138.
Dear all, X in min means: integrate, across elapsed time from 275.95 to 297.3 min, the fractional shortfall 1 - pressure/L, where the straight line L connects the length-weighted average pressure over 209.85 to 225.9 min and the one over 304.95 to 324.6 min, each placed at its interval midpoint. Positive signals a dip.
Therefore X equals 0.3 min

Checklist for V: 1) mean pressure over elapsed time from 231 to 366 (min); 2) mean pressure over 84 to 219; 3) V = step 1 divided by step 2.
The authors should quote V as 1.13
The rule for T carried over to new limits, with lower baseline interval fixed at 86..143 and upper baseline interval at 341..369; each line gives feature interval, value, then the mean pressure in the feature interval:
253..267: 0.88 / 141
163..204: 3.51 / 127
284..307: 1.35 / 146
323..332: 0.48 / 151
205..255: 3.01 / 137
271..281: 1.21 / 134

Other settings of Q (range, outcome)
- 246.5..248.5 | 136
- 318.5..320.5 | 146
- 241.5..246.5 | 135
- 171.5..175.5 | 128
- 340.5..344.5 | 155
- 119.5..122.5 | 137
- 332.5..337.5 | 142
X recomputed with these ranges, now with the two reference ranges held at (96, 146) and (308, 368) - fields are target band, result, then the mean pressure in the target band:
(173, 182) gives 0.62 min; 129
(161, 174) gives 0.38 min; 134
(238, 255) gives 0.81 min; 138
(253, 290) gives 2.49 min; 138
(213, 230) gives 0.46 min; 139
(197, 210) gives 1.57 min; 124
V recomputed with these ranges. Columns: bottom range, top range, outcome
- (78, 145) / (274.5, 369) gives 1.18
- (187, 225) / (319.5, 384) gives 1.21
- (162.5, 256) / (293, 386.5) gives 1.16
